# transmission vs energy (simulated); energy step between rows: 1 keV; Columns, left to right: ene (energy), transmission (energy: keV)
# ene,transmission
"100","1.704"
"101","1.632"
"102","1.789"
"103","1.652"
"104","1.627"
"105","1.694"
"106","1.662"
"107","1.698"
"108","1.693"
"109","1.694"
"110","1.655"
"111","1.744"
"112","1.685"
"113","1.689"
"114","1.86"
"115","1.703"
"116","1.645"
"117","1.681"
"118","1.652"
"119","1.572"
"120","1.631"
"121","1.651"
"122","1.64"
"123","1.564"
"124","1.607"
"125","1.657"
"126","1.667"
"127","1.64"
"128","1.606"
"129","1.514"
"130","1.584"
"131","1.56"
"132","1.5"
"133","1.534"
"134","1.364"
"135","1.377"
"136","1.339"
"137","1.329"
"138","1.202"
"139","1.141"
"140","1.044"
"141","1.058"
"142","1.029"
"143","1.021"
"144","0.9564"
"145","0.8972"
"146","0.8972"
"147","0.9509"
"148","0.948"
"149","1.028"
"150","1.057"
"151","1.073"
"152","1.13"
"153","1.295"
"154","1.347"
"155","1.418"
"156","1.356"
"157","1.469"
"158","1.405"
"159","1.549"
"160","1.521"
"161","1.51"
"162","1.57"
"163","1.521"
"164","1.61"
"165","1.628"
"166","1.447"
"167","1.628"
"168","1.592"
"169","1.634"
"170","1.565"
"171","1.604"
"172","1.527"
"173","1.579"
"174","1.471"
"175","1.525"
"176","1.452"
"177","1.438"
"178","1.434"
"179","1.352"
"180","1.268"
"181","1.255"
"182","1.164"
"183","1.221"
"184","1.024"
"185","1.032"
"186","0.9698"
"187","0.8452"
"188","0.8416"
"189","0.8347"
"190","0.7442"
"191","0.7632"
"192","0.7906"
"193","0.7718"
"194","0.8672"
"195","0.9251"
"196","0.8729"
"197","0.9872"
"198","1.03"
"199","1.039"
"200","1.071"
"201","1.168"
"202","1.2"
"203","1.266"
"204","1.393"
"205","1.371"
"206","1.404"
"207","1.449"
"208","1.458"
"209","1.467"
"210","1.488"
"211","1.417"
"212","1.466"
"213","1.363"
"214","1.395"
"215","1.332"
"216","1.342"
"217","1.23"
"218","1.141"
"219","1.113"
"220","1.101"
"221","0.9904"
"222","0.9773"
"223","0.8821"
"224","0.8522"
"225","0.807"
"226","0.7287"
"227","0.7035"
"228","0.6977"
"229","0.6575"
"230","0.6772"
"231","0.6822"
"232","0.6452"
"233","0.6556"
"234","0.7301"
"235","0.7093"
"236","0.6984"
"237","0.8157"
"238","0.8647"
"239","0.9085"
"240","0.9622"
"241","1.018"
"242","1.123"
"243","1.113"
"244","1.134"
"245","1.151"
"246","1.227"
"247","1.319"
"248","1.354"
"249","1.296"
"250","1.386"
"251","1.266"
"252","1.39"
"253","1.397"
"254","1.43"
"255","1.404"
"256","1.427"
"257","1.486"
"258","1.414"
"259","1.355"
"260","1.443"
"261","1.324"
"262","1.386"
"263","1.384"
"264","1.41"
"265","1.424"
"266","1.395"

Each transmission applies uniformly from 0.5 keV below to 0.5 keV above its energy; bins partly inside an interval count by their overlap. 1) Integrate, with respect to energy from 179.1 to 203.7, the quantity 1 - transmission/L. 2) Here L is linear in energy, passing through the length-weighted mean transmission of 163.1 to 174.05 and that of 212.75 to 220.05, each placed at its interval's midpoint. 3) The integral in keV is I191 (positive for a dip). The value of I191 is 7.2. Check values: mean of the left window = 1.57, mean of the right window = 1.26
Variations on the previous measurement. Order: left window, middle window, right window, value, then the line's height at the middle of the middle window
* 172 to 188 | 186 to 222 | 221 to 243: -3.5 keV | 1.05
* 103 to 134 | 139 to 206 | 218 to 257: 6.7 keV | 1.36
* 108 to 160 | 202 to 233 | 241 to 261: 5.4 keV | 1.34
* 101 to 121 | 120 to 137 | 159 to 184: 0.8 keV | 1.62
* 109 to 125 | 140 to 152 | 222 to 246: 3.8 keV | 1.46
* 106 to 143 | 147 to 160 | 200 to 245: 1.2 keV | 1.39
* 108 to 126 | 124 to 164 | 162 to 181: 6.9 keV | 1.59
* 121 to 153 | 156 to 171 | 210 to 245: -4.3 keV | 1.2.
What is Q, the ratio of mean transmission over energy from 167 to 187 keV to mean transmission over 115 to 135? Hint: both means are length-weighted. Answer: 0.86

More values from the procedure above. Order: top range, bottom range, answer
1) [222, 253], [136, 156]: 0.86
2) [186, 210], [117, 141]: 0.72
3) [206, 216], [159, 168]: 0.91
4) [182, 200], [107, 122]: 0.55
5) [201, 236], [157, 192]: 0.81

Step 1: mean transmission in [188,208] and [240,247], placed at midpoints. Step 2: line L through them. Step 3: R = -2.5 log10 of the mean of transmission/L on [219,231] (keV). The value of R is 0.30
